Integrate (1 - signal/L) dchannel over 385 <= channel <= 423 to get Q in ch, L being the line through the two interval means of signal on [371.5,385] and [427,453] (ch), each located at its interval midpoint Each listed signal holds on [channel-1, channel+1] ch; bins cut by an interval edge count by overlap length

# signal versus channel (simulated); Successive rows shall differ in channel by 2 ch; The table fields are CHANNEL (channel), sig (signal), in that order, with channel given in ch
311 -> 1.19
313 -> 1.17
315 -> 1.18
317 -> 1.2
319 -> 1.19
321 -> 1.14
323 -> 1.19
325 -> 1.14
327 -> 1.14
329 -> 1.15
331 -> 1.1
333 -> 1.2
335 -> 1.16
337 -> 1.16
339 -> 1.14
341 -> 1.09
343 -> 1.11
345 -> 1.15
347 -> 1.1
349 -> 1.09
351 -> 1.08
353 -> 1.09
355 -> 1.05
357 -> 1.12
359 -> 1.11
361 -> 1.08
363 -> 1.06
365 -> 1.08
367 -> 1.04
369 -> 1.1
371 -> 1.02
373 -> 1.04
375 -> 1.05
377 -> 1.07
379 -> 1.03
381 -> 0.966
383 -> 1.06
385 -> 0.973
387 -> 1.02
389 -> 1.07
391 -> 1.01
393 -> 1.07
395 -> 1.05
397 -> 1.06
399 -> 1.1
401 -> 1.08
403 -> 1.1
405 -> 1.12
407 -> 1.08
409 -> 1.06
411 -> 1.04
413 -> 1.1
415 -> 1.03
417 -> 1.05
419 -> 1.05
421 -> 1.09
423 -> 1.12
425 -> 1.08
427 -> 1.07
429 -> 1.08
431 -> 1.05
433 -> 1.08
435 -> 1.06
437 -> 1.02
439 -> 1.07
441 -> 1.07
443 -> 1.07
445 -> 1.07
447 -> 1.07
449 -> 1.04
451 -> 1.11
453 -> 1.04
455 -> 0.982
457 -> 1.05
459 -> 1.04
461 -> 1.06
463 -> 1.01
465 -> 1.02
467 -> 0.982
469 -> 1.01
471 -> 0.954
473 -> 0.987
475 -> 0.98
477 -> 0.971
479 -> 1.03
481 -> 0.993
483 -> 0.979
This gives -0.7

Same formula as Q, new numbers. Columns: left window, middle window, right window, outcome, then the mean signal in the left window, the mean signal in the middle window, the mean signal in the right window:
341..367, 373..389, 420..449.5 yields 0.8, 1.09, 1.03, 1.07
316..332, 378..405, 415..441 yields 1.2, 1.16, 1.05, 1.07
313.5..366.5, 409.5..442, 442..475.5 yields -0.3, 1.13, 1.07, 1.03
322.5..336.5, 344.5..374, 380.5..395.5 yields 0.3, 1.15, 1.08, 1.03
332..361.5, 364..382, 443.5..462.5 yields 0.9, 1.12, 1.04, 1.05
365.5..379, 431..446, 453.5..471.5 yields -0.5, 1.05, 1.06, 1.01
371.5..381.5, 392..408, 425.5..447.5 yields -0.6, 1.03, 1.08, 1.06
